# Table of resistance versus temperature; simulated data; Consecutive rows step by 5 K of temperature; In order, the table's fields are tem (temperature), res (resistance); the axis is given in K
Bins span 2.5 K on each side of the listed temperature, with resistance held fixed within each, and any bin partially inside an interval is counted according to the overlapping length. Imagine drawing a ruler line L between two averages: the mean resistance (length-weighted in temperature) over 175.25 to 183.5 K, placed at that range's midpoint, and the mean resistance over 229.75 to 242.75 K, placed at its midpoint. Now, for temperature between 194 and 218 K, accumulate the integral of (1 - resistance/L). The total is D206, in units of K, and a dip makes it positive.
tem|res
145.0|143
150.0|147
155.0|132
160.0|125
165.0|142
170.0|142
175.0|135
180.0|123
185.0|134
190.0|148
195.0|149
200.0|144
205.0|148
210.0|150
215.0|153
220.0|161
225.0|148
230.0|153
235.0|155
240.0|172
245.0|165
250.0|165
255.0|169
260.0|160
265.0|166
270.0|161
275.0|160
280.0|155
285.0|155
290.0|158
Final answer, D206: -1.0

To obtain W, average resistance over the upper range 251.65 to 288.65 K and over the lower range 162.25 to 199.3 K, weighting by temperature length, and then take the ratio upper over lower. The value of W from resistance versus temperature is 1.16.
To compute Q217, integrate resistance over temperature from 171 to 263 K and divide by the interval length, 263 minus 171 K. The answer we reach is 152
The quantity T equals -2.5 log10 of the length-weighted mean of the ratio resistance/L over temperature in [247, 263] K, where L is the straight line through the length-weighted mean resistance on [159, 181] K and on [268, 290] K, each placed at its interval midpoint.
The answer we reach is -0.08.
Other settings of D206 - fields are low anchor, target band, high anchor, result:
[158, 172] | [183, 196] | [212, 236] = 0.0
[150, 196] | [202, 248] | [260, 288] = -2.3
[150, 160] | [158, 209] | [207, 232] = 1.1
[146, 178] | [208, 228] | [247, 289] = -0.4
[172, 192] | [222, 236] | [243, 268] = 0.2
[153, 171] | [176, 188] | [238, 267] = 1.0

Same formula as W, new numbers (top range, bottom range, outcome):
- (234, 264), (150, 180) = 1.22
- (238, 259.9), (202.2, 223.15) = 1.09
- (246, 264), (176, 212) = 1.16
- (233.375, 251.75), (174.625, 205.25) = 1.18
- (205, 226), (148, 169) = 1.12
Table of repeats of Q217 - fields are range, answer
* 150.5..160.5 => 133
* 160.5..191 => 136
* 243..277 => 164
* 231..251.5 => 163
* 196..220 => 150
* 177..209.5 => 141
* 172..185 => 130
